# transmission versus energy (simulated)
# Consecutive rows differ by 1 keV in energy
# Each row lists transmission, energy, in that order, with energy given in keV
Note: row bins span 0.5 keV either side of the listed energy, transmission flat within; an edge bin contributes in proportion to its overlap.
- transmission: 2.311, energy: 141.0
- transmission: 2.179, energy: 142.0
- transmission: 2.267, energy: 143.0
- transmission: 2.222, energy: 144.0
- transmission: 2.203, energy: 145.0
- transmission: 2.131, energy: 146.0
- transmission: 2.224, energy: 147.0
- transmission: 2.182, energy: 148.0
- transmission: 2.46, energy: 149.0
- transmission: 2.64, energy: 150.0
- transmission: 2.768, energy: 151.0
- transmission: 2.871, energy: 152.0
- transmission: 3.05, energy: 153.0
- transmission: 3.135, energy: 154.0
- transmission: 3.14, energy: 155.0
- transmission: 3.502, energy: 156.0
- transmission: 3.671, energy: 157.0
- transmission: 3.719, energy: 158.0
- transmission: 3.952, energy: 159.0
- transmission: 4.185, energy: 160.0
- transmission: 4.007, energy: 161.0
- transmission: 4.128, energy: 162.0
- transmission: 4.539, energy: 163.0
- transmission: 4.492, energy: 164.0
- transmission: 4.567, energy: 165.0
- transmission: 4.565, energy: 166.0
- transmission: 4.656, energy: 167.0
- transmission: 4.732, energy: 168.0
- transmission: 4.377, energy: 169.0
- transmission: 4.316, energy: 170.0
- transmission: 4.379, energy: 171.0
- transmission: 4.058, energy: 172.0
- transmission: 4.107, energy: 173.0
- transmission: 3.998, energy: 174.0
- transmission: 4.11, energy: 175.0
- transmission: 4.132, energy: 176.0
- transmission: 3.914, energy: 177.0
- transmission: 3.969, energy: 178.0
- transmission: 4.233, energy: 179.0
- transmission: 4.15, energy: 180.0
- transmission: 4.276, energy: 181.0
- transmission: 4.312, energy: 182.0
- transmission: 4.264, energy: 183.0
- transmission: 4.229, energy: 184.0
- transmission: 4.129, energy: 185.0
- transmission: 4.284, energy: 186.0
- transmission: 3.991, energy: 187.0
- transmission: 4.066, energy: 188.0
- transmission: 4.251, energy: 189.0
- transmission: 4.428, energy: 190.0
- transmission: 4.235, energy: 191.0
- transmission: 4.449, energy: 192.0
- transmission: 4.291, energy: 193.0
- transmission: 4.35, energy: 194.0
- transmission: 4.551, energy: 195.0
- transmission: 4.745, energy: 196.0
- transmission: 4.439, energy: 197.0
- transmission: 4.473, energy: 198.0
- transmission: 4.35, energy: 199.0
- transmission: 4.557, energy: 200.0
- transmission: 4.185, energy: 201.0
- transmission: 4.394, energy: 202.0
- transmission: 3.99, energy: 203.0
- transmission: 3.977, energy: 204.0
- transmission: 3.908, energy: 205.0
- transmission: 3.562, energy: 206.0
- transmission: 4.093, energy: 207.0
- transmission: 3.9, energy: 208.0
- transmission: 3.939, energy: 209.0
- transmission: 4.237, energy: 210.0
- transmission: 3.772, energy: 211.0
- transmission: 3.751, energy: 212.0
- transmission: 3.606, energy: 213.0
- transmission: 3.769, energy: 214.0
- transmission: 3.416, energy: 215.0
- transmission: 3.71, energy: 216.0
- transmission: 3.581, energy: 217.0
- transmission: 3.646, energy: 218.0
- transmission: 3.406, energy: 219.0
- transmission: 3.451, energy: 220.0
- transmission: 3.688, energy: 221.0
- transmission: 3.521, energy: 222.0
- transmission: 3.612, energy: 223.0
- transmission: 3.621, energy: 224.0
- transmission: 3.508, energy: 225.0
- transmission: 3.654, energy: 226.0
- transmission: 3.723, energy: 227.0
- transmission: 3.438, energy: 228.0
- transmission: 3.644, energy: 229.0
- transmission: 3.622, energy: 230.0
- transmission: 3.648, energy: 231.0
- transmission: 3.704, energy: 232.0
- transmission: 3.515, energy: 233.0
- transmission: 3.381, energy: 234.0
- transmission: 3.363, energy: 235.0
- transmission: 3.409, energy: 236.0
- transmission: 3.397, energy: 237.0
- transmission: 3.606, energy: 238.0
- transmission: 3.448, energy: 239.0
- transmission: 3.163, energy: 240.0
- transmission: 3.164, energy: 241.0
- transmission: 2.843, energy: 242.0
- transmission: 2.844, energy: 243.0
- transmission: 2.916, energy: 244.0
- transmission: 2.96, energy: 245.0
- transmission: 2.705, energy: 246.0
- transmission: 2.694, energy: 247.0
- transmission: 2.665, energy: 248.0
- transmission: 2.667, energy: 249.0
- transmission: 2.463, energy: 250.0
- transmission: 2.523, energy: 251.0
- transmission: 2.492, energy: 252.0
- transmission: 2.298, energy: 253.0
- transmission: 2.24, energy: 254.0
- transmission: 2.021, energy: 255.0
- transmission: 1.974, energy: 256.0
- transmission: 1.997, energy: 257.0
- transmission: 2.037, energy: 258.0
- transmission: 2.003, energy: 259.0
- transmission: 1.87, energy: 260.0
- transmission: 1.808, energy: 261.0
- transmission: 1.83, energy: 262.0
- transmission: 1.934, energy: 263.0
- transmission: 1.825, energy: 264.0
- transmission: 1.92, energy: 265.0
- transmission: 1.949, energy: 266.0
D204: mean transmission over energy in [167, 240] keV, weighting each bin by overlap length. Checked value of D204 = 3.96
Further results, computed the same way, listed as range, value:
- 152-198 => 4.15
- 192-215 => 4.12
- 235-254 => 2.9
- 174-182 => 4.12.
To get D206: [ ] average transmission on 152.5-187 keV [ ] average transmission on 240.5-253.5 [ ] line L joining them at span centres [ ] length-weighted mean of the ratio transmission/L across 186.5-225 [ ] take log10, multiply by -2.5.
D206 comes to -0.157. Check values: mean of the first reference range 4.09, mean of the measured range 3.99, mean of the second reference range 2.71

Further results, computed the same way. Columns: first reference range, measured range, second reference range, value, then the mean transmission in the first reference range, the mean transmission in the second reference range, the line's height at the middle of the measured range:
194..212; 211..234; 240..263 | -0.05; 4.17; 2.42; 3.47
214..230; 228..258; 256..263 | -0.10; 3.58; 1.93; 2.66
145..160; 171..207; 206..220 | -0.22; 2.98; 3.74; 3.44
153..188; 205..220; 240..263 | -0.16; 4.11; 2.42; 3.23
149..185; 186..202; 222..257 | -0.20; 3.96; 3.08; 3.63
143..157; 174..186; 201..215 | -0.25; 2.68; 3.91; 3.31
